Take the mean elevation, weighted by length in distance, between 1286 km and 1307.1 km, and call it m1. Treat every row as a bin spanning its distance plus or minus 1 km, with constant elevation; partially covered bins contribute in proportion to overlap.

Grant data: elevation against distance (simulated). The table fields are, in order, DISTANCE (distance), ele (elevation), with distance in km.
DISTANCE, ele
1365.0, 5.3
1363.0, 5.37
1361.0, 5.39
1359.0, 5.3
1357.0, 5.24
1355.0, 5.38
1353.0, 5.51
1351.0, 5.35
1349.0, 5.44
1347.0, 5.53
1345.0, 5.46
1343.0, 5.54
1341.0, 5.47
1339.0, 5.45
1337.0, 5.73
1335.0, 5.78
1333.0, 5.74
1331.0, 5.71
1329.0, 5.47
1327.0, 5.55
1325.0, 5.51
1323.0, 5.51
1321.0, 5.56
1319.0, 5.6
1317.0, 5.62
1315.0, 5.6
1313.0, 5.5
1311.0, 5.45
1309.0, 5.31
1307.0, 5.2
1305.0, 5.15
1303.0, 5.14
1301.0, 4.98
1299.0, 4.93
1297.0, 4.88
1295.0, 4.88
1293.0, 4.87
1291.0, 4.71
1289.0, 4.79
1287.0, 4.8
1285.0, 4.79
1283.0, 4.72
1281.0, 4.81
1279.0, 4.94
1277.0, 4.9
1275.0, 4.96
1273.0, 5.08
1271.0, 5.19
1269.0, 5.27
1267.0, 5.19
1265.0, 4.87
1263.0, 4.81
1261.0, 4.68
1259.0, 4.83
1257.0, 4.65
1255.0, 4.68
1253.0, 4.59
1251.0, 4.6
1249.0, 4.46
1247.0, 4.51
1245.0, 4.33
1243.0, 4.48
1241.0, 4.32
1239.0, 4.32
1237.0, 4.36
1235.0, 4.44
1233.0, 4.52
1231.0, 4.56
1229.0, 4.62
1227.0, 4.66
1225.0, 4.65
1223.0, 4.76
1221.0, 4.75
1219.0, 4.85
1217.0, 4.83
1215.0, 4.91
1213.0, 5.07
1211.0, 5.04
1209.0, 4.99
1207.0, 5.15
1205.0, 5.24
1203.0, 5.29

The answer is 4.93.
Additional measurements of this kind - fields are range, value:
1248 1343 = 5.13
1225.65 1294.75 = 4.72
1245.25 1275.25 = 4.81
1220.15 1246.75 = 4.52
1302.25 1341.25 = 5.51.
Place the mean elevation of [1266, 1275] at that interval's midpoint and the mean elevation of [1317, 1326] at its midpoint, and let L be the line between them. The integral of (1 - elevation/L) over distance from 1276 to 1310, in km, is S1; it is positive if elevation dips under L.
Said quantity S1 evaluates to 2.57 km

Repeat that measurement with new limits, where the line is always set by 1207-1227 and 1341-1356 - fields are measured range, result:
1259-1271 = 0.28 km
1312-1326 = -0.60 km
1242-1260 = 1.64 km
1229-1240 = 1.10 km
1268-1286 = 0.63 km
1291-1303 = 0.73 km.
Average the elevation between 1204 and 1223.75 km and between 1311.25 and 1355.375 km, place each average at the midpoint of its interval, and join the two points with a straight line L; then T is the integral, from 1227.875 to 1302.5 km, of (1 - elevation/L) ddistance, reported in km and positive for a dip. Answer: 6.8 km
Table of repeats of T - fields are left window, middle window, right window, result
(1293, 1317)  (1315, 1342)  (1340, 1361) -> -1.4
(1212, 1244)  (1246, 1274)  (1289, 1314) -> 0.1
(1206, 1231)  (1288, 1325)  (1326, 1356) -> 0.9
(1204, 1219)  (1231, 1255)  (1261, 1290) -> 2.5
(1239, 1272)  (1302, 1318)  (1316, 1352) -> -0.2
